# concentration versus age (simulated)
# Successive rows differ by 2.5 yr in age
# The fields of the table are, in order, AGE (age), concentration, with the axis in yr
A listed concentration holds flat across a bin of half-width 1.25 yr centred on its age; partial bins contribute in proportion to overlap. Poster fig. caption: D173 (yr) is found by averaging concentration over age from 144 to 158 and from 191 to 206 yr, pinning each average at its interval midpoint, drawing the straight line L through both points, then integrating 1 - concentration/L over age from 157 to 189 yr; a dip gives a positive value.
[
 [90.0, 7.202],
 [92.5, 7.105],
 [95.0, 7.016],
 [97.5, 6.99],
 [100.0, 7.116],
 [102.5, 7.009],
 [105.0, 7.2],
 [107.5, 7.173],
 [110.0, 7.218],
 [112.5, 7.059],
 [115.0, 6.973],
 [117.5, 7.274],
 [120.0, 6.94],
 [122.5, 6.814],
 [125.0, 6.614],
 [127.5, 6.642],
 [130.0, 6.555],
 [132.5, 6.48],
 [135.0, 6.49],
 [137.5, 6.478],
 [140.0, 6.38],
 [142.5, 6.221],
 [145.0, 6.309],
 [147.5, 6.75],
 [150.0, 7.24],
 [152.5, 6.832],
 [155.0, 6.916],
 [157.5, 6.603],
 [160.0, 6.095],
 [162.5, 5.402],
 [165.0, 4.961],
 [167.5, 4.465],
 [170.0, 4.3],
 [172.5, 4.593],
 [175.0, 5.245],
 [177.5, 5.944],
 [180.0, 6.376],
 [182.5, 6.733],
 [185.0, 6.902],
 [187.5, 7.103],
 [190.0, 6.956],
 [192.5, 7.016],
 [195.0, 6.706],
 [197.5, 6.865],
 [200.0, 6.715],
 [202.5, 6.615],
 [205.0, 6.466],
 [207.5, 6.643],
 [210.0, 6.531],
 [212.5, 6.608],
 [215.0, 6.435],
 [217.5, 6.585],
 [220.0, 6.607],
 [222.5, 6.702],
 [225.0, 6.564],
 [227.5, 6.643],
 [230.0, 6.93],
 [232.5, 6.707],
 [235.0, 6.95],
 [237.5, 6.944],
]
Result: 4.9 yr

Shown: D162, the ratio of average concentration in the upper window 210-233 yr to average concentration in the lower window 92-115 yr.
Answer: 0.94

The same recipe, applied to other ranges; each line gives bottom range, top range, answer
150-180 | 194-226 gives 1.17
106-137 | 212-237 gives 0.98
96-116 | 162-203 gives 0.85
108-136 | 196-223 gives 0.97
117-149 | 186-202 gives 1.04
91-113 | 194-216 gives 0.93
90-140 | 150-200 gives 0.89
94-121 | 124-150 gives 0.92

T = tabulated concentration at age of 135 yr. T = 6.49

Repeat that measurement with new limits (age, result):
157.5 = 6.603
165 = 4.961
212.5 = 6.608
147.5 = 6.75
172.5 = 4.593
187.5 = 7.103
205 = 6.466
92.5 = 7.105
